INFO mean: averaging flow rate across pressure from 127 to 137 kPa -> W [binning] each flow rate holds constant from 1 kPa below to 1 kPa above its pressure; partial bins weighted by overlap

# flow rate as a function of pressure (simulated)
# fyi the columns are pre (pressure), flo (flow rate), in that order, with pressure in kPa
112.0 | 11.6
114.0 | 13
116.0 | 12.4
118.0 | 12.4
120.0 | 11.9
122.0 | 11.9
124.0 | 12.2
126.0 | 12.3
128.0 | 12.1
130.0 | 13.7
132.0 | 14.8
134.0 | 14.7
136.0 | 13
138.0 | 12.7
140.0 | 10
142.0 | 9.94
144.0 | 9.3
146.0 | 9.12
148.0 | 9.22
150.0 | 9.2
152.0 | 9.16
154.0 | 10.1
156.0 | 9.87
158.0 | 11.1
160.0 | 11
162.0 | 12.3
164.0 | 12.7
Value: 13.7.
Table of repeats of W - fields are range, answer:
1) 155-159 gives 10.5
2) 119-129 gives 12.1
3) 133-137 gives 13.8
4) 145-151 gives 9.18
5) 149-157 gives 9.58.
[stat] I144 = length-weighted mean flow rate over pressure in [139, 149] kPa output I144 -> 9.52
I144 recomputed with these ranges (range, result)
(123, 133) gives 13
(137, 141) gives 11.3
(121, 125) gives 12.1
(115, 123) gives 12.2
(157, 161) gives 11.1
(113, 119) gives 12.6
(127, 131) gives 12.9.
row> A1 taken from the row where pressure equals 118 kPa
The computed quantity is 12.4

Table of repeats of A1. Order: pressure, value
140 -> 10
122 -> 11.9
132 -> 14.8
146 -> 9.12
